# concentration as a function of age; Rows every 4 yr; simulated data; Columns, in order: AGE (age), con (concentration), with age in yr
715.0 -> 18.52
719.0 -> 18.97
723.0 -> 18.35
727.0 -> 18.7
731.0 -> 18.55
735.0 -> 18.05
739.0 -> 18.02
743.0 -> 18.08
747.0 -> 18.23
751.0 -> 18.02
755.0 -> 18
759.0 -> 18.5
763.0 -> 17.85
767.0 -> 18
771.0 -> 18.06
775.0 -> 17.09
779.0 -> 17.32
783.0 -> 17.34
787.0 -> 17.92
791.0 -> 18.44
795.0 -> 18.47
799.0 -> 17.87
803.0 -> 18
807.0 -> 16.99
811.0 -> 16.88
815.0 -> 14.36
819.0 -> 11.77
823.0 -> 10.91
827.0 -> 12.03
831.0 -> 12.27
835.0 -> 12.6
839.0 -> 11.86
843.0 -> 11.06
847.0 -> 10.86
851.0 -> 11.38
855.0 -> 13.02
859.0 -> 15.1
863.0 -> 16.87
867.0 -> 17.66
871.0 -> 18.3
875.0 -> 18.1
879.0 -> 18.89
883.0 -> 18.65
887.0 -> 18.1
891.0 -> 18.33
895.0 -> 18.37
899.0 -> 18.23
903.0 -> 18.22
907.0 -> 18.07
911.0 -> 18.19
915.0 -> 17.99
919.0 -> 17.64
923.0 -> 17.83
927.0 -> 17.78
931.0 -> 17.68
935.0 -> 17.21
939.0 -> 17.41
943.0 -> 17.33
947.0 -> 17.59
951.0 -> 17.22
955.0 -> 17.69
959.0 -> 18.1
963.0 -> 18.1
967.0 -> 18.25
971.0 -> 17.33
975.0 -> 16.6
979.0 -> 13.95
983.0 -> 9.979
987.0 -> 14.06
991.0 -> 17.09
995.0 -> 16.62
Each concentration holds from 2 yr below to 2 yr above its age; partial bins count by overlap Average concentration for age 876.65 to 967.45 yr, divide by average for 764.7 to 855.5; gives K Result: 1.19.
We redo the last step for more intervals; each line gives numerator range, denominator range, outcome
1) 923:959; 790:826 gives 1.11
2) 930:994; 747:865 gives 1.07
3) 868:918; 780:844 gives 1.22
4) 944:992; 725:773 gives 0.90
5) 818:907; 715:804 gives 0.84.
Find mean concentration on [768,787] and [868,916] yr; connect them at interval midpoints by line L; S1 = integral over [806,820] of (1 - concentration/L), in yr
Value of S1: 2.1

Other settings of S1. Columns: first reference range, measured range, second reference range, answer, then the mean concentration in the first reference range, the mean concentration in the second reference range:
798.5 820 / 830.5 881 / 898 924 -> 7.3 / 16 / 18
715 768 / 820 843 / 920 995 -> 7.5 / 18.3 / 16.7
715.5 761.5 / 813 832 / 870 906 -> 6.3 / 18.3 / 18.3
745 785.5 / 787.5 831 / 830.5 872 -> 0.8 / 17.8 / 13.7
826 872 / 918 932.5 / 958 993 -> -2.7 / 13.5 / 15.9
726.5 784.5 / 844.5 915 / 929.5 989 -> 1.1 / 18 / 16.6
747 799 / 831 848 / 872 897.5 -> 6.1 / 17.9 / 18.4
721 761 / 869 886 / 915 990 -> -1.1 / 18.2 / 16.8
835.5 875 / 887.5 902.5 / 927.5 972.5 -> -2.6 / 14.2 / 17.6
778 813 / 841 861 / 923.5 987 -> 5.9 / 17.7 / 16.8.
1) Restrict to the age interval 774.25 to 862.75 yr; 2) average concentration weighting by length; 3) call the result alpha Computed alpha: 14.7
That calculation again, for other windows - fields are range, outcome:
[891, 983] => 17.4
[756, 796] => 17.9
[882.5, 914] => 18.2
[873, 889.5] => 18.4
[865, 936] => 18.1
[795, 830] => 15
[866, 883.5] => 18.3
